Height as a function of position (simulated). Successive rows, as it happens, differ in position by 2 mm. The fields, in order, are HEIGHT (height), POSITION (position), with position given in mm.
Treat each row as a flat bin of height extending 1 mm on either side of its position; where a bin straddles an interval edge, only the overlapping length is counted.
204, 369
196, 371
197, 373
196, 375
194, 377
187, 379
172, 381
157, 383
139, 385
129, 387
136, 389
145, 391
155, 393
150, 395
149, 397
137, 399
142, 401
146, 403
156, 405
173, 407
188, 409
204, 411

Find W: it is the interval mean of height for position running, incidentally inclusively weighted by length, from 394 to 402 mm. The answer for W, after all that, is 144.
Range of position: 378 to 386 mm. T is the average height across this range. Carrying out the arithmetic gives 164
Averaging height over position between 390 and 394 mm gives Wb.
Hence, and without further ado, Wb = 150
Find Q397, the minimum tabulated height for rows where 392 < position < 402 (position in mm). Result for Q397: 137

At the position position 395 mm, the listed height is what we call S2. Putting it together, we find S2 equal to 150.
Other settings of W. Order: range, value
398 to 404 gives 142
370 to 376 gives 196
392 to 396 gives 152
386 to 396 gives 143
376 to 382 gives 184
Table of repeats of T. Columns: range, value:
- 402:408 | 158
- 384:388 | 134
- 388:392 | 140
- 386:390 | 132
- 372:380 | 194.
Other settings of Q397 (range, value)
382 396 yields 129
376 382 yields 172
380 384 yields 157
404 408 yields 156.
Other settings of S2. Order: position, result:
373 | 197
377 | 194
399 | 137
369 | 204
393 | 155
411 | 204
